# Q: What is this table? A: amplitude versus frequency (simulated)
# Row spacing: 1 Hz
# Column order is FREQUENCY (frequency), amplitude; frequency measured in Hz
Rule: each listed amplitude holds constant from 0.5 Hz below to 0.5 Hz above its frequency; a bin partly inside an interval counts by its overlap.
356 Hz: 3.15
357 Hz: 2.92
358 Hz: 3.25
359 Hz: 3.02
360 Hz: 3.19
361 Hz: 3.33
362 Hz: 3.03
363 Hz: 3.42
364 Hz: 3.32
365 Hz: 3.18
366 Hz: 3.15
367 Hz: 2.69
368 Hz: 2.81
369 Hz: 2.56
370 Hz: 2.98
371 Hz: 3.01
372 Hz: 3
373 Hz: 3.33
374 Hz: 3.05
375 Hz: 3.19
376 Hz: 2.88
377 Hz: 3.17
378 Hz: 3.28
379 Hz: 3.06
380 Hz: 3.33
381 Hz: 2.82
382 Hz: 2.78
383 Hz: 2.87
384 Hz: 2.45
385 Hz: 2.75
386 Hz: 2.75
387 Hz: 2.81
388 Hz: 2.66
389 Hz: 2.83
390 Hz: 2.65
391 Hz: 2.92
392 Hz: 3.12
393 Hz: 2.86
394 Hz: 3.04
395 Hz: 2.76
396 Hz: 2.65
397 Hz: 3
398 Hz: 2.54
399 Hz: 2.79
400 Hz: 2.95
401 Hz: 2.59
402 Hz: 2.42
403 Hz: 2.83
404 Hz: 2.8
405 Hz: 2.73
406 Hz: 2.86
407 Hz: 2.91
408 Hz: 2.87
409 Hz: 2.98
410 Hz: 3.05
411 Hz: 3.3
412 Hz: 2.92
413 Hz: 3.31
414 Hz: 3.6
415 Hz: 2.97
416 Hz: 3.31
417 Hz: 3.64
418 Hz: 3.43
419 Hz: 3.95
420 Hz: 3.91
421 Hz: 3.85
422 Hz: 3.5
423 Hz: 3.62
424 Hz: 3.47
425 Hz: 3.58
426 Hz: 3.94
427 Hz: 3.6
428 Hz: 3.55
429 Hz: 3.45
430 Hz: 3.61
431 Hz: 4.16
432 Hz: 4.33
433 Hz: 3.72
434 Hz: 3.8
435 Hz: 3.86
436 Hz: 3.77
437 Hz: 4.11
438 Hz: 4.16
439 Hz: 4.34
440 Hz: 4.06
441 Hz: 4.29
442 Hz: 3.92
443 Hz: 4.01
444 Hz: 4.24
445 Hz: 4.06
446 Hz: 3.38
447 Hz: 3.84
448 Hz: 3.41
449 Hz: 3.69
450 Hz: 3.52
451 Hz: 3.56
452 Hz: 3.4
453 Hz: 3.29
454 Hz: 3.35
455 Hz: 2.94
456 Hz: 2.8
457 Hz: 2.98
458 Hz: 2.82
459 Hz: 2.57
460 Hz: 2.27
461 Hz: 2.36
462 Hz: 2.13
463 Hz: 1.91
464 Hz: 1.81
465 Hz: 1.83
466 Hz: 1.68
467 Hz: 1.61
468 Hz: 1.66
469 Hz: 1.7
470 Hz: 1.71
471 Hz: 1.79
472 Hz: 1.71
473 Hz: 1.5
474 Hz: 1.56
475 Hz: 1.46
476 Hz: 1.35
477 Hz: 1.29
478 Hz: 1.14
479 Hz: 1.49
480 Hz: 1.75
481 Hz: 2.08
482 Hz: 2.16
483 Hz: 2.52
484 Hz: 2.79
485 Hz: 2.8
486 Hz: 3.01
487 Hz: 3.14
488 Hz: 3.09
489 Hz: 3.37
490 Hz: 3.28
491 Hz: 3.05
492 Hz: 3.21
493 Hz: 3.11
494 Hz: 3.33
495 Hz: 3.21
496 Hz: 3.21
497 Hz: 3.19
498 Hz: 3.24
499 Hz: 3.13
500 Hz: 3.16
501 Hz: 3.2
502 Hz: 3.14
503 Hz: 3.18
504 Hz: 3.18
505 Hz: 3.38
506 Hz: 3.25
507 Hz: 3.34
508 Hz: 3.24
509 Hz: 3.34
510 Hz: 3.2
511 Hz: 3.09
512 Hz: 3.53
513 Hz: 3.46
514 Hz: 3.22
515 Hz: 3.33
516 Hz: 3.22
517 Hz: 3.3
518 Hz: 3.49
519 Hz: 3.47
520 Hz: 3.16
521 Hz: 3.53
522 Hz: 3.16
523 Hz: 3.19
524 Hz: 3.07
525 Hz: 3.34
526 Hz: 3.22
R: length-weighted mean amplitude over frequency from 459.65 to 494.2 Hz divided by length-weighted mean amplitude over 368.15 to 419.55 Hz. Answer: 0.73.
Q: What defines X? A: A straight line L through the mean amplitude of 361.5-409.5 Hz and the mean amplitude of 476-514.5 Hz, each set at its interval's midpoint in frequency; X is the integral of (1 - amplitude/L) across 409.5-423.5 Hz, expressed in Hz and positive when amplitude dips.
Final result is -2.6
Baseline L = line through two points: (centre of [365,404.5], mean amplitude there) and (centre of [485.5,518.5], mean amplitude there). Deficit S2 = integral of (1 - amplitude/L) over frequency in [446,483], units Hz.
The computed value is 9.7 Hz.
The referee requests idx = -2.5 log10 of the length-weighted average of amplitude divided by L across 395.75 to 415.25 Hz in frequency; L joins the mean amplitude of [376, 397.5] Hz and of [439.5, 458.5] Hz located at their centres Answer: 0.07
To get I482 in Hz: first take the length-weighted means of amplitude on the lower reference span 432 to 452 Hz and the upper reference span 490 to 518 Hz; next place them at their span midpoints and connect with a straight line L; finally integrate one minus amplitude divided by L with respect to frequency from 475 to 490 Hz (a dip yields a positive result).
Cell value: 5.0 Hz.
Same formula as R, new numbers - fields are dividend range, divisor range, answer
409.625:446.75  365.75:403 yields 1.30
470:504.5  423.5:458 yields 0.69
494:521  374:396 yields 1.13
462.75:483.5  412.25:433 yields 0.47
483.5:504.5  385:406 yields 1.13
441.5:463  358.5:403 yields 1.10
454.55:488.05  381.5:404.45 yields 0.75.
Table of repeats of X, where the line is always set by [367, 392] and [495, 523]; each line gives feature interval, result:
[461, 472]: 4.70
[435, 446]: -3.47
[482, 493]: 0.76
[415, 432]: -3.50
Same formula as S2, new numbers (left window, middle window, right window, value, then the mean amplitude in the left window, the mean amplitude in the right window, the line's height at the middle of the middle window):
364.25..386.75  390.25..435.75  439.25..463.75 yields -2.09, 2.96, 3.28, 3.12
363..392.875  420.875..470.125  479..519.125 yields -4.04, 2.95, 3.09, 3.03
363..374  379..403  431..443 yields 3.92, 3.02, 4.04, 3.36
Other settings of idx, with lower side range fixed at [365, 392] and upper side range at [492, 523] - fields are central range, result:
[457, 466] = 0.37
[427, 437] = -0.24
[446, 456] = -0.10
